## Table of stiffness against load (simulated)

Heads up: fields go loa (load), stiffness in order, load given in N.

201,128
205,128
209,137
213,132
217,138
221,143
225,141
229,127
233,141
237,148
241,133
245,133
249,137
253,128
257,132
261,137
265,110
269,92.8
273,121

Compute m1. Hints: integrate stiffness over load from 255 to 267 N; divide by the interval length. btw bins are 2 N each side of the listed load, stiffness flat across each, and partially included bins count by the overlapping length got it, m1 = 126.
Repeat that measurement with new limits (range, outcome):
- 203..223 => 136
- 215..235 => 138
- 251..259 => 130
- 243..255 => 133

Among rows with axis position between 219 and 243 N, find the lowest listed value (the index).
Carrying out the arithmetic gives 127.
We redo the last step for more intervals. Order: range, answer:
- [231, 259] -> 128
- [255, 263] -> 132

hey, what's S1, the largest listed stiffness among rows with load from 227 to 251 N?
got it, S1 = 148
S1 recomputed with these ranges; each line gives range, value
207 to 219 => 138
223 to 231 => 141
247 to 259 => 137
